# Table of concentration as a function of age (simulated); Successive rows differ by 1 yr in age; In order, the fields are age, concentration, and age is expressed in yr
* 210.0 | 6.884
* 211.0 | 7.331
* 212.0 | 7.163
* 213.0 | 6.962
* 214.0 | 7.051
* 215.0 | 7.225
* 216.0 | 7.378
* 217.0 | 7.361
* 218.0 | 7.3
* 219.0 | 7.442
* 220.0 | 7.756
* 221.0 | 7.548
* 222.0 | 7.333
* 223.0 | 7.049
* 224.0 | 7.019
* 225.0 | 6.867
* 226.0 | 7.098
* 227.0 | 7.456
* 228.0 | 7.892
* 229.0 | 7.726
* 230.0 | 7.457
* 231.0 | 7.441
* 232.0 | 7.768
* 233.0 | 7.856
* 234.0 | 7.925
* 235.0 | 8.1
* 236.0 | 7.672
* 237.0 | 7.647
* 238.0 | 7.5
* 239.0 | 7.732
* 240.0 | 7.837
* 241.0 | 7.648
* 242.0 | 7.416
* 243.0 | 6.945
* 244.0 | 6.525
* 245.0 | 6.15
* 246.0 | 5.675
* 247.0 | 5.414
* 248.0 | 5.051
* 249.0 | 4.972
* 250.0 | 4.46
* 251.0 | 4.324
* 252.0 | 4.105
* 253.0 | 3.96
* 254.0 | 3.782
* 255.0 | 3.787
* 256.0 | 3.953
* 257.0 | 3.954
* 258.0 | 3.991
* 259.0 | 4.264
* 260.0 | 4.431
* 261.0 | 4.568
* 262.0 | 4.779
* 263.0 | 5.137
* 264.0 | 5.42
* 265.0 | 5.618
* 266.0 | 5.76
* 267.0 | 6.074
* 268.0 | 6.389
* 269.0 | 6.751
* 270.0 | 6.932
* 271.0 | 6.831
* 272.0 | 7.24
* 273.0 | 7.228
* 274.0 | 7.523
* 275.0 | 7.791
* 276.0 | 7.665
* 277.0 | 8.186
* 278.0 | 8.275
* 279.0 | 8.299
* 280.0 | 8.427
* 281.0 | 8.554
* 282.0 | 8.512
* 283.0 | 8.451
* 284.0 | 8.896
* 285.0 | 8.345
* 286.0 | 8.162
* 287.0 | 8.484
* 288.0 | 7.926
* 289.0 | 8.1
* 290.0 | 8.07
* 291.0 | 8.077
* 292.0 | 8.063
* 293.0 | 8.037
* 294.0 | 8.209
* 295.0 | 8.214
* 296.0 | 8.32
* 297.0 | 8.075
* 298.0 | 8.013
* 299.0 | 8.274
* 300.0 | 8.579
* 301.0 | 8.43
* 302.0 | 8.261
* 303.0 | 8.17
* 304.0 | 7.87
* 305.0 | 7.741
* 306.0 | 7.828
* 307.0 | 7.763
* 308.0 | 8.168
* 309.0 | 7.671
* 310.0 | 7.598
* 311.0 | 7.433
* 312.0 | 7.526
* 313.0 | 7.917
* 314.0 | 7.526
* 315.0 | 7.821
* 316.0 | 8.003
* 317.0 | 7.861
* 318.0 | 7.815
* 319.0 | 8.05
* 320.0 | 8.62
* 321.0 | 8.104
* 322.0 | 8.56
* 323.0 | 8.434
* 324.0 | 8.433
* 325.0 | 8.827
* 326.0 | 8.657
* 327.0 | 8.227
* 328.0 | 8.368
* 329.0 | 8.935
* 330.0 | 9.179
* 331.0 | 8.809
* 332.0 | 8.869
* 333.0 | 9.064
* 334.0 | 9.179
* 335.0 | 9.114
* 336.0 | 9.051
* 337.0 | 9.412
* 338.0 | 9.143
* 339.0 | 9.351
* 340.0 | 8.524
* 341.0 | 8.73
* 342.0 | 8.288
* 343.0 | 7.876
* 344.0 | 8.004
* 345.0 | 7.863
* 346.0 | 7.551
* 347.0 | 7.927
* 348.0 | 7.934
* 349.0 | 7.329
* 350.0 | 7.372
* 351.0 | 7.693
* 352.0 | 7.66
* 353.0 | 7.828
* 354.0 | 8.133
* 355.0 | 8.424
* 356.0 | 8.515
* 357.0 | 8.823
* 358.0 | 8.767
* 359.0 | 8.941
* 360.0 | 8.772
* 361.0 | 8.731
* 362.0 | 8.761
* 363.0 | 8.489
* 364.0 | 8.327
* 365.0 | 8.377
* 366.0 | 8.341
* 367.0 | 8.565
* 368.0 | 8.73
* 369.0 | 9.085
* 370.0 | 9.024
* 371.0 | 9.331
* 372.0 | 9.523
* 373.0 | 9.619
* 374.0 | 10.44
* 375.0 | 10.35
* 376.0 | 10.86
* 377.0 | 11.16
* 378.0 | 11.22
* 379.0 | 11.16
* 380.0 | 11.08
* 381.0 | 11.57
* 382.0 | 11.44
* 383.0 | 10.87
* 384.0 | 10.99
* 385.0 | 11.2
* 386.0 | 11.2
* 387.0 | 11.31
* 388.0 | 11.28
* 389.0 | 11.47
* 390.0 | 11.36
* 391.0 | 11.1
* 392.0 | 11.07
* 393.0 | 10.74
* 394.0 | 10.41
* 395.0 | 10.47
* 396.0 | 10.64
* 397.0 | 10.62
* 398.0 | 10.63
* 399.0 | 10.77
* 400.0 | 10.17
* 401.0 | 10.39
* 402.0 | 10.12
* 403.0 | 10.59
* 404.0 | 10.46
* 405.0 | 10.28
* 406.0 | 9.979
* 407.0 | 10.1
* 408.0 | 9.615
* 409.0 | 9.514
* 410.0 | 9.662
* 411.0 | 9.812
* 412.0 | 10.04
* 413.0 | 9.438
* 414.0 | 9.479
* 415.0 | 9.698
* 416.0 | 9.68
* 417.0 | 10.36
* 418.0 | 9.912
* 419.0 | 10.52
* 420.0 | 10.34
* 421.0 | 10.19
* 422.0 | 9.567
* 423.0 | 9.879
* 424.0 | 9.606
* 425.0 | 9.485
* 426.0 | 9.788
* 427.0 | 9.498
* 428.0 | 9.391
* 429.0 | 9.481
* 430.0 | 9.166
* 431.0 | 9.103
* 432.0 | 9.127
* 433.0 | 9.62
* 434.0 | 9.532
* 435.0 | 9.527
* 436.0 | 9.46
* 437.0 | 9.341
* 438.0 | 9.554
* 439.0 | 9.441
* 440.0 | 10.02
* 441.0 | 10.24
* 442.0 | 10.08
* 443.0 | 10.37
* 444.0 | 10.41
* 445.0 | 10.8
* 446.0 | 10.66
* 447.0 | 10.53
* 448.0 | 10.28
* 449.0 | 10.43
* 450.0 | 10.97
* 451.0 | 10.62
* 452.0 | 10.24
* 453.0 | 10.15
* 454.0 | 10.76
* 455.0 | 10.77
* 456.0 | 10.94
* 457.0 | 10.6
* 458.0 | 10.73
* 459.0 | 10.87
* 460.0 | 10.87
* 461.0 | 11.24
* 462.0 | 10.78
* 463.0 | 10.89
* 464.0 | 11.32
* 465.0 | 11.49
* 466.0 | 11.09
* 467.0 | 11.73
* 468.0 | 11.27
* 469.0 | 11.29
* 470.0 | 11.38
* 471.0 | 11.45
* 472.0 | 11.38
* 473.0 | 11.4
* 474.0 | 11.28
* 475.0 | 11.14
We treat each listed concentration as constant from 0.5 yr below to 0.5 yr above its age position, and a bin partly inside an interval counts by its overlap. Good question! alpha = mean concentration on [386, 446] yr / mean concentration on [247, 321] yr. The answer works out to 1.44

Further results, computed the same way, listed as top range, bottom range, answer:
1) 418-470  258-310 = 1.38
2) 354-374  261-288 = 1.22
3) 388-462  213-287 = 1.52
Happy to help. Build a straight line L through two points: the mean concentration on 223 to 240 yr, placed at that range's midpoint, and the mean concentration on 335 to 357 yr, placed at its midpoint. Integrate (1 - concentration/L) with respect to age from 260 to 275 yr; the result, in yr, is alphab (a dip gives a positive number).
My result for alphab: 3.1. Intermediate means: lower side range 7.56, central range 6.16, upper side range 8.25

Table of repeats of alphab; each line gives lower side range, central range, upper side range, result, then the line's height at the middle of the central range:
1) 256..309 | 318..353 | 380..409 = 1.9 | 8.92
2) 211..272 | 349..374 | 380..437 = 1.5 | 9.13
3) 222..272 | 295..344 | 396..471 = -3.7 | 7.75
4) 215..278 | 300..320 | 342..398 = 0.3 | 8.04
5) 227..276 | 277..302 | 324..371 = -4.1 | 7.11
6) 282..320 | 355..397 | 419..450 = -4.4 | 9.07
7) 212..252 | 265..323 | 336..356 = -1.7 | 7.64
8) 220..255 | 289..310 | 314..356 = -0.9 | 7.74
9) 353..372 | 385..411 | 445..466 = -3.0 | 9.47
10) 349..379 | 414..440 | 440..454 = 1.1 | 10.1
